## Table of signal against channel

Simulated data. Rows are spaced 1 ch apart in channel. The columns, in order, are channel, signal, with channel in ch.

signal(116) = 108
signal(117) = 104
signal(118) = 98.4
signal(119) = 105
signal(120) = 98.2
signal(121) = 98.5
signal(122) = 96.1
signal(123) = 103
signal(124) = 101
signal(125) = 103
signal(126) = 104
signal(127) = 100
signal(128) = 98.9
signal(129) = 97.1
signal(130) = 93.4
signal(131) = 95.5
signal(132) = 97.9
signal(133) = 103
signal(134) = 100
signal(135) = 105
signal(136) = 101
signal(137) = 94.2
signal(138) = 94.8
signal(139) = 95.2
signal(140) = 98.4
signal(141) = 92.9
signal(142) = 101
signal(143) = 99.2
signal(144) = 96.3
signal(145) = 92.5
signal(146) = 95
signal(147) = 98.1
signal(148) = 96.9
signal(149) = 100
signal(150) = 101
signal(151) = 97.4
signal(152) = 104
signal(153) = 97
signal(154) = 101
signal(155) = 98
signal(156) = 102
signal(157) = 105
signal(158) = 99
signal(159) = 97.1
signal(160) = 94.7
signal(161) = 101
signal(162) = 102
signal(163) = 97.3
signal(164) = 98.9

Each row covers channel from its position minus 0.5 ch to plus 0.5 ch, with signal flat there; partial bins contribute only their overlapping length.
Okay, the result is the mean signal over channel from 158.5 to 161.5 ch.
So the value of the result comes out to 97.6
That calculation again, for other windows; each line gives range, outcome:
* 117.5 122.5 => 99.2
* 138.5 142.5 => 96.9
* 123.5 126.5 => 103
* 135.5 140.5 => 96.7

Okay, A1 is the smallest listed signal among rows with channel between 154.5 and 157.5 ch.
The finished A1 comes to 98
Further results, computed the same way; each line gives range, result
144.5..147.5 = 92.5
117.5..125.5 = 96.1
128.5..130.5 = 93.4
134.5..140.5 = 94.2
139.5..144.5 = 92.9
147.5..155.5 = 96.9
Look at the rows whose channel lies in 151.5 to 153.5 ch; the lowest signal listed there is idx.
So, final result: 97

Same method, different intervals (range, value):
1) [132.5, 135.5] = 100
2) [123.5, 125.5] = 101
